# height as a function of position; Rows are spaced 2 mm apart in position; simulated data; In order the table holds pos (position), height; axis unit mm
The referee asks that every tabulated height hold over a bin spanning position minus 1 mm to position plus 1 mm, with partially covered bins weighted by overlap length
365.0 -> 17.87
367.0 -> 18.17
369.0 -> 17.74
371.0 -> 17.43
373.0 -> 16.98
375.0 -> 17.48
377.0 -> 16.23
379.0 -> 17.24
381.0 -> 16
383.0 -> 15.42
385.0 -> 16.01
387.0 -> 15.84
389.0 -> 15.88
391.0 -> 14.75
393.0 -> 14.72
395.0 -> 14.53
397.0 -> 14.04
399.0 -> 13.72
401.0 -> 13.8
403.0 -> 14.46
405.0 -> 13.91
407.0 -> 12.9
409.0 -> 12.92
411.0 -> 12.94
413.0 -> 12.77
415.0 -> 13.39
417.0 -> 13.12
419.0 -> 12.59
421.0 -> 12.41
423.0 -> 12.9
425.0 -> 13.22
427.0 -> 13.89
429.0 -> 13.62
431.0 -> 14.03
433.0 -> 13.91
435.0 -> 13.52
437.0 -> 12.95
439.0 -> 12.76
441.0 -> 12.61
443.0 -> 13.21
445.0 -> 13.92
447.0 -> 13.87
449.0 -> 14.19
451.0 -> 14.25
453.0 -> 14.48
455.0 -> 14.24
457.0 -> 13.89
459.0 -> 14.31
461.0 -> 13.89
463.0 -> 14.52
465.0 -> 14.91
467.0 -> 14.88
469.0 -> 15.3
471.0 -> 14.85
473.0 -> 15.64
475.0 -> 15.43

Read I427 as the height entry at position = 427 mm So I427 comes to 13.89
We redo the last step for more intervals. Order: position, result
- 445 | 13.92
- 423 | 12.9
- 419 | 12.59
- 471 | 14.85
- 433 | 13.91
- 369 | 17.74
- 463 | 14.52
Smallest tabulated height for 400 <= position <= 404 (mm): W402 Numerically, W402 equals 13.8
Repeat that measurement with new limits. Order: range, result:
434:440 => 12.76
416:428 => 12.41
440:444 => 12.61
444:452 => 13.87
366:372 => 17.43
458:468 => 13.89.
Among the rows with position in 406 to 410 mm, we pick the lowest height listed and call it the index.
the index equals 12.9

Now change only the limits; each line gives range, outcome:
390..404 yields 13.72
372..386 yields 15.42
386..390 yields 15.84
